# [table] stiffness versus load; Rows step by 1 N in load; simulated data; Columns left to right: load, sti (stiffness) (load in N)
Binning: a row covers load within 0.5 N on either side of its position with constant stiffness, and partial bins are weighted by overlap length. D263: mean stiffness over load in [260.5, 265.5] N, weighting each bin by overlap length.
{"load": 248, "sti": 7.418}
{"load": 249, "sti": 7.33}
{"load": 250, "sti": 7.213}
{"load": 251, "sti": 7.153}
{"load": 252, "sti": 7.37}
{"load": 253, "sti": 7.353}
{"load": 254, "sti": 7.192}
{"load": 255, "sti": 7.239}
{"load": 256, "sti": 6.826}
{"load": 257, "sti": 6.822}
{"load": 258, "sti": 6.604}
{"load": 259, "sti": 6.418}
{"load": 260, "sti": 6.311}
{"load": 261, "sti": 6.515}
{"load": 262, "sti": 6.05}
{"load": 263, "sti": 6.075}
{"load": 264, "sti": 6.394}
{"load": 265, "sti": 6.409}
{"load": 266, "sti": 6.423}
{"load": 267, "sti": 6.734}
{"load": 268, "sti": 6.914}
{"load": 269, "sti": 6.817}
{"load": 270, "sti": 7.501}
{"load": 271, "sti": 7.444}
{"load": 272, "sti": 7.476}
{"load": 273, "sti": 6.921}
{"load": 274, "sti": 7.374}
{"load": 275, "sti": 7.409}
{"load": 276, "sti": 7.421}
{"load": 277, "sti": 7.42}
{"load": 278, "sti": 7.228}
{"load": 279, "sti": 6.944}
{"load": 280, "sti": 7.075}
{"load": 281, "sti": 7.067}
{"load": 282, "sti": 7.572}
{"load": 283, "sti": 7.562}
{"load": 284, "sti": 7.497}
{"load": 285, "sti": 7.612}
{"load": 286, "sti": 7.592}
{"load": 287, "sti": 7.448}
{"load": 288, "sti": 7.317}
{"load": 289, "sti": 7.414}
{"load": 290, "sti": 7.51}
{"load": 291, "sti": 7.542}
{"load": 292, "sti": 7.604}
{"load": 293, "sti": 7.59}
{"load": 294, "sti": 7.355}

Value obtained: 6.29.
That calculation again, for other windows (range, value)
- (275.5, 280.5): 7.22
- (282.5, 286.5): 7.57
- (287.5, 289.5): 7.37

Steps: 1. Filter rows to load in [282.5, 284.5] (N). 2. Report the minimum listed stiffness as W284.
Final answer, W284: 7.497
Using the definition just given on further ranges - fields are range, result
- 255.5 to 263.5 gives 6.05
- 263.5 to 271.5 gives 6.394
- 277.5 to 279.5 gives 6.944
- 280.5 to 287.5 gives 7.067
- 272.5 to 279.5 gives 6.921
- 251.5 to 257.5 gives 6.822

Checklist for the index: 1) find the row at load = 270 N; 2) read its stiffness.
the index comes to 7.501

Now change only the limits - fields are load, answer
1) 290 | 7.51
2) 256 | 6.826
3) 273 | 6.921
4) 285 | 7.612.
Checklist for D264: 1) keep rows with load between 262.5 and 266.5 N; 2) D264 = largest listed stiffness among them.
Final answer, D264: 6.423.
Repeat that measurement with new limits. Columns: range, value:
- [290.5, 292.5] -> 7.604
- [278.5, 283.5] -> 7.572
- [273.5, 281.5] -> 7.421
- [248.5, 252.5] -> 7.37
